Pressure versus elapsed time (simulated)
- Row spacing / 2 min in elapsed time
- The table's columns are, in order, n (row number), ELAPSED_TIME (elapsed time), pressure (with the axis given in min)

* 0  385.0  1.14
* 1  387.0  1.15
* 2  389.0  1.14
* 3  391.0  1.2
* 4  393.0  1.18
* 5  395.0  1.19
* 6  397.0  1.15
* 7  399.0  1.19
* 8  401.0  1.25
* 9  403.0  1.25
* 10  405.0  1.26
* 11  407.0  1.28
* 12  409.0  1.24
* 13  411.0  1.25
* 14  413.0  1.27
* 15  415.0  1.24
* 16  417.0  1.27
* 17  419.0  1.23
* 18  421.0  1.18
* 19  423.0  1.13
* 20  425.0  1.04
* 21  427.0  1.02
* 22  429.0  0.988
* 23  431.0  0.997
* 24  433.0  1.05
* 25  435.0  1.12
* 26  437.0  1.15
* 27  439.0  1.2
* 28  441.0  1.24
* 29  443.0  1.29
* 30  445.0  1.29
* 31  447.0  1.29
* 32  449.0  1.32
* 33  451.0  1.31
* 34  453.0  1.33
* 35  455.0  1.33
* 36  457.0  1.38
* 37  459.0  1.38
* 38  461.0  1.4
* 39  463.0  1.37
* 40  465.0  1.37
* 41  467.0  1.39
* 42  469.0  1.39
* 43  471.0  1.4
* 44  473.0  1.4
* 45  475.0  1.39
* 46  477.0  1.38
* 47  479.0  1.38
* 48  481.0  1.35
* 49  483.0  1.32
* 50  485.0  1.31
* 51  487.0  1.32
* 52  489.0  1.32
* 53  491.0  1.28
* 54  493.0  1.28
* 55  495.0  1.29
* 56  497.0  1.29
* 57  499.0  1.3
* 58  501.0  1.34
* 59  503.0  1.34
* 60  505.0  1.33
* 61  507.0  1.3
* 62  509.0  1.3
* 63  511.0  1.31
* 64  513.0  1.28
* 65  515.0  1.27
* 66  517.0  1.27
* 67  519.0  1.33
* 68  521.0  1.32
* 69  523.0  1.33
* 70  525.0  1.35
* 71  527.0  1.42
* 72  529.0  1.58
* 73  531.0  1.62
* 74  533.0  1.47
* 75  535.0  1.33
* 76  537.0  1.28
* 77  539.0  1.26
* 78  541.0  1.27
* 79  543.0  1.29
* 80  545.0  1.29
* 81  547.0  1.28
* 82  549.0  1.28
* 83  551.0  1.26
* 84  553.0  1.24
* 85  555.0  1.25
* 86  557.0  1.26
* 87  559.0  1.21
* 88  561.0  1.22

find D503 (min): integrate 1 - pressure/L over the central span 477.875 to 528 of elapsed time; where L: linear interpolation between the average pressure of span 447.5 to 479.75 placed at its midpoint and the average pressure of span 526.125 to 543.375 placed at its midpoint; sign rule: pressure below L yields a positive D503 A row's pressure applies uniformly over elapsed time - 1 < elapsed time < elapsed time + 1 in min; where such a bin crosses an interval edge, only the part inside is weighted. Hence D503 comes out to 2.4 min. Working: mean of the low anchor 1.37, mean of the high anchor 1.39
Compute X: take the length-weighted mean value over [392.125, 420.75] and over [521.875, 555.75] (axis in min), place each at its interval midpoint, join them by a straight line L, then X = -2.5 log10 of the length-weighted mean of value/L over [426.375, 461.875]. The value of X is 0.03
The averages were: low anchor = 1.23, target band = 1.23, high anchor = 1.34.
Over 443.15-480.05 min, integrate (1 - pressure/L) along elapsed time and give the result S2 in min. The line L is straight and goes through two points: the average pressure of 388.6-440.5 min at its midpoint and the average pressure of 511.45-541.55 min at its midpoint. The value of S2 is -3.2 min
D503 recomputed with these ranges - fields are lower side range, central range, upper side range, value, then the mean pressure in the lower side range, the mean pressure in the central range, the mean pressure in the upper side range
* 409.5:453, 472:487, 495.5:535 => -0.9 min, 1.19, 1.36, 1.35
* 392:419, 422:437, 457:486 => 2.7 min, 1.23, 1.06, 1.37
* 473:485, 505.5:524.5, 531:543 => 0.7 min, 1.36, 1.3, 1.34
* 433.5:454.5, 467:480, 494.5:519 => -1.2 min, 1.25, 1.39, 1.3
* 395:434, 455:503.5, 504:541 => -2.6 min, 1.17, 1.35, 1.35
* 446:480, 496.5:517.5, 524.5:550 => 0.9 min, 1.37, 1.3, 1.36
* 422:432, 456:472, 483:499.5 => -2.7 min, 1.03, 1.38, 1.3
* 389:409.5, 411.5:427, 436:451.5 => 0.6 min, 1.21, 1.18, 1.26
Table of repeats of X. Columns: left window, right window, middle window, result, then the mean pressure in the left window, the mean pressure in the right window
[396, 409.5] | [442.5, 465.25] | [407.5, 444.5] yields 0.10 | 1.23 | 1.34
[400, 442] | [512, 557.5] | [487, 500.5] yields -0.02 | 1.17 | 1.33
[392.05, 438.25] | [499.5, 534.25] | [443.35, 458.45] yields -0.07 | 1.17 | 1.36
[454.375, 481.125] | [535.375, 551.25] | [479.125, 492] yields 0.03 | 1.38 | 1.28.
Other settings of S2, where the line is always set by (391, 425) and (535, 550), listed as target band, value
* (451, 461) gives -0.93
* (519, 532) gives -1.58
